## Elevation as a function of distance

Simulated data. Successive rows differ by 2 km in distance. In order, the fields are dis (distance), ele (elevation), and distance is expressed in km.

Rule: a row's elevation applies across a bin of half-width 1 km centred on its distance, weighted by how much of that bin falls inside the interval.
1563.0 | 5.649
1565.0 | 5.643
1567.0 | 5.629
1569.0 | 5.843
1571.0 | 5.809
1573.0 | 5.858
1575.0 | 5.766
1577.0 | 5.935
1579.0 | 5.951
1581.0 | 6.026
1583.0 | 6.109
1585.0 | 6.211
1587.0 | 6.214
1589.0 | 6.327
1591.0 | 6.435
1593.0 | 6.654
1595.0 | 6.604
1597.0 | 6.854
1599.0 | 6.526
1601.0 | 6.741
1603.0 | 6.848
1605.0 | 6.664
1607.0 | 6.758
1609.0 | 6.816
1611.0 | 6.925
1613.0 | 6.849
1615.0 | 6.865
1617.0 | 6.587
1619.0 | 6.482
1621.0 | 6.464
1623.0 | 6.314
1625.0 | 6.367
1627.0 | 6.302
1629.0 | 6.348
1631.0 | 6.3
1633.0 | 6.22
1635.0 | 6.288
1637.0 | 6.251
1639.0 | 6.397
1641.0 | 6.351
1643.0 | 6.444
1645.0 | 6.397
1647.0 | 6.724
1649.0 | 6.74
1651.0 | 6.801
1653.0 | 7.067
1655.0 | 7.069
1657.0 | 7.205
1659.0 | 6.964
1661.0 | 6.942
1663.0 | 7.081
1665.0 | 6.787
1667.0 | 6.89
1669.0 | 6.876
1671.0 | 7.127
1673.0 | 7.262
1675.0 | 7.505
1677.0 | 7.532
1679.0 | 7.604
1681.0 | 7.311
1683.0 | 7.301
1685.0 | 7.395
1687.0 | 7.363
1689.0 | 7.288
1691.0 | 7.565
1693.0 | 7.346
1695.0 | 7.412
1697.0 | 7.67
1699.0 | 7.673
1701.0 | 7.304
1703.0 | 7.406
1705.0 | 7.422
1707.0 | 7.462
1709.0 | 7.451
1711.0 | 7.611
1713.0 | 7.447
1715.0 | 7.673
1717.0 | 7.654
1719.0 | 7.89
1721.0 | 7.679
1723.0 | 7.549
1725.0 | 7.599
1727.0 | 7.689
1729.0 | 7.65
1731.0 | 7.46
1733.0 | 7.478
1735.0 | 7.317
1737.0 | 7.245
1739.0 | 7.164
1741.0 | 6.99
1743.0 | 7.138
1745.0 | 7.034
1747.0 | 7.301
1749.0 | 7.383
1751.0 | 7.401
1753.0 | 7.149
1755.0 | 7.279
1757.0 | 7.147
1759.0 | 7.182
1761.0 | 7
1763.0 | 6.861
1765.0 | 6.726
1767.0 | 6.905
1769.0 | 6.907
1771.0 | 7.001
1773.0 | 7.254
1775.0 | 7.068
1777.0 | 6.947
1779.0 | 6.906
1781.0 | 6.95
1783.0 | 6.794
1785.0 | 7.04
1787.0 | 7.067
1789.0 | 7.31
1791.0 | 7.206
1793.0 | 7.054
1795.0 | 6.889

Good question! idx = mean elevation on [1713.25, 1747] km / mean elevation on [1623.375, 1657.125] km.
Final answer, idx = 1.1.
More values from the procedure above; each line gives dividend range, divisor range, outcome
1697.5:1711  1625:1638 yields 1.19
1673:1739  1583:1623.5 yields 1.14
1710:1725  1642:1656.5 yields 1.13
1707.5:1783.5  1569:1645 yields 1.14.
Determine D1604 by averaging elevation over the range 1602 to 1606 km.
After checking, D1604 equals 6.76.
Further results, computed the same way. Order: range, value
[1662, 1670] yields 6.91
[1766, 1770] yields 6.91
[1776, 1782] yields 6.93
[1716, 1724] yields 7.69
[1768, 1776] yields 7.06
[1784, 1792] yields 7.16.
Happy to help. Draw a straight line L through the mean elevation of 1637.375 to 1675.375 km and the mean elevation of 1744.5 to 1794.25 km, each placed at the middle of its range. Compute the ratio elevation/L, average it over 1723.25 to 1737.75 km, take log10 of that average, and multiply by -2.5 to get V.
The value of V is -0.07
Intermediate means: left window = 6.85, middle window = 7.5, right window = 7.07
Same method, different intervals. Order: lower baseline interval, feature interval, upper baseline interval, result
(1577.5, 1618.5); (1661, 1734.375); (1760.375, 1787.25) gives -0.099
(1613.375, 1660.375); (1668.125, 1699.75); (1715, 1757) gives -0.064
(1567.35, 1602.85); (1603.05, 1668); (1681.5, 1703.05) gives 0.023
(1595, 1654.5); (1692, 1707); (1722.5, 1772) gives -0.074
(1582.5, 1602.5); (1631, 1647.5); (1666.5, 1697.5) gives 0.092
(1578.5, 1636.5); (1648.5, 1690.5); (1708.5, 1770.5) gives -0.043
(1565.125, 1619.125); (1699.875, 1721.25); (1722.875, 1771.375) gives -0.078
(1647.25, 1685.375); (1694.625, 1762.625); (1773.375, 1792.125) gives -0.049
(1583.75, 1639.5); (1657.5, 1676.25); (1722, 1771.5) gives -0.039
